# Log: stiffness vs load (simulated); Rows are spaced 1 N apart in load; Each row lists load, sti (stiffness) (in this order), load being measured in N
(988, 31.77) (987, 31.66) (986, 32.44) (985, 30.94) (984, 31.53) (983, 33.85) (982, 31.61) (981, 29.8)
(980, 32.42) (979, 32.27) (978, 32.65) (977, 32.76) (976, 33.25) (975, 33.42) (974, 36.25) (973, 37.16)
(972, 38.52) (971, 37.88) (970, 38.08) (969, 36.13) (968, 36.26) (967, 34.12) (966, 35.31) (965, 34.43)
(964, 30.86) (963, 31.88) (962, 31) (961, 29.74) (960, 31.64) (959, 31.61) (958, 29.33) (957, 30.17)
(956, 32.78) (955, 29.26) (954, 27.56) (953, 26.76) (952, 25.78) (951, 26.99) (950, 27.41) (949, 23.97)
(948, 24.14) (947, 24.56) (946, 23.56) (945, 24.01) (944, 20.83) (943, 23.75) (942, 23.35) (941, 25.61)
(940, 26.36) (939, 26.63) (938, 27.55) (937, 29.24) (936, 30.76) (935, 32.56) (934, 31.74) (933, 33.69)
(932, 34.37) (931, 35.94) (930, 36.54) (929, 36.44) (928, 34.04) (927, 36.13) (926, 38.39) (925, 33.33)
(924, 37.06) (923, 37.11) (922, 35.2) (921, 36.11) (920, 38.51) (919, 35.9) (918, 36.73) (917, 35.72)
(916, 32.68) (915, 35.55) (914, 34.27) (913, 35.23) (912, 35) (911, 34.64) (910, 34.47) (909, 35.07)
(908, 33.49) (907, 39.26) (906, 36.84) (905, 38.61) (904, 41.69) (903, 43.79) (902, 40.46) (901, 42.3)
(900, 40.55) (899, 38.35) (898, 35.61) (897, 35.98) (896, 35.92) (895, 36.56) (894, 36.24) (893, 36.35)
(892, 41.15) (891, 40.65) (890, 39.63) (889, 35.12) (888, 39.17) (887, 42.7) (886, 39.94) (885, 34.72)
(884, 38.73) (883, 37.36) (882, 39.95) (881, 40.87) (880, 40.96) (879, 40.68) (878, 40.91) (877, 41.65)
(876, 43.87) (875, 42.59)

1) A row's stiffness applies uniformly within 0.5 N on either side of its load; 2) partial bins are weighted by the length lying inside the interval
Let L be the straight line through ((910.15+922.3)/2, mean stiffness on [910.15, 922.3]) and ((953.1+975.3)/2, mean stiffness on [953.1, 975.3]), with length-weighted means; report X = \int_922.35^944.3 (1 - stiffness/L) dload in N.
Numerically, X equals 2.0 N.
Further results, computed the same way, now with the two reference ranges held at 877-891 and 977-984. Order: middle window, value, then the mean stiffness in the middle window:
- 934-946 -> 2.96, 26.5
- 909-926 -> 0.61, 35.5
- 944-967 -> 3.54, 28.7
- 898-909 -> -0.35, 39.2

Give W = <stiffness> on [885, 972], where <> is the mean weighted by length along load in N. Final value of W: 33.7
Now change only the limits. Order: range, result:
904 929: 35.9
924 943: 31.7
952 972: 32.3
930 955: 27.6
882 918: 37.6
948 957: 27.5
